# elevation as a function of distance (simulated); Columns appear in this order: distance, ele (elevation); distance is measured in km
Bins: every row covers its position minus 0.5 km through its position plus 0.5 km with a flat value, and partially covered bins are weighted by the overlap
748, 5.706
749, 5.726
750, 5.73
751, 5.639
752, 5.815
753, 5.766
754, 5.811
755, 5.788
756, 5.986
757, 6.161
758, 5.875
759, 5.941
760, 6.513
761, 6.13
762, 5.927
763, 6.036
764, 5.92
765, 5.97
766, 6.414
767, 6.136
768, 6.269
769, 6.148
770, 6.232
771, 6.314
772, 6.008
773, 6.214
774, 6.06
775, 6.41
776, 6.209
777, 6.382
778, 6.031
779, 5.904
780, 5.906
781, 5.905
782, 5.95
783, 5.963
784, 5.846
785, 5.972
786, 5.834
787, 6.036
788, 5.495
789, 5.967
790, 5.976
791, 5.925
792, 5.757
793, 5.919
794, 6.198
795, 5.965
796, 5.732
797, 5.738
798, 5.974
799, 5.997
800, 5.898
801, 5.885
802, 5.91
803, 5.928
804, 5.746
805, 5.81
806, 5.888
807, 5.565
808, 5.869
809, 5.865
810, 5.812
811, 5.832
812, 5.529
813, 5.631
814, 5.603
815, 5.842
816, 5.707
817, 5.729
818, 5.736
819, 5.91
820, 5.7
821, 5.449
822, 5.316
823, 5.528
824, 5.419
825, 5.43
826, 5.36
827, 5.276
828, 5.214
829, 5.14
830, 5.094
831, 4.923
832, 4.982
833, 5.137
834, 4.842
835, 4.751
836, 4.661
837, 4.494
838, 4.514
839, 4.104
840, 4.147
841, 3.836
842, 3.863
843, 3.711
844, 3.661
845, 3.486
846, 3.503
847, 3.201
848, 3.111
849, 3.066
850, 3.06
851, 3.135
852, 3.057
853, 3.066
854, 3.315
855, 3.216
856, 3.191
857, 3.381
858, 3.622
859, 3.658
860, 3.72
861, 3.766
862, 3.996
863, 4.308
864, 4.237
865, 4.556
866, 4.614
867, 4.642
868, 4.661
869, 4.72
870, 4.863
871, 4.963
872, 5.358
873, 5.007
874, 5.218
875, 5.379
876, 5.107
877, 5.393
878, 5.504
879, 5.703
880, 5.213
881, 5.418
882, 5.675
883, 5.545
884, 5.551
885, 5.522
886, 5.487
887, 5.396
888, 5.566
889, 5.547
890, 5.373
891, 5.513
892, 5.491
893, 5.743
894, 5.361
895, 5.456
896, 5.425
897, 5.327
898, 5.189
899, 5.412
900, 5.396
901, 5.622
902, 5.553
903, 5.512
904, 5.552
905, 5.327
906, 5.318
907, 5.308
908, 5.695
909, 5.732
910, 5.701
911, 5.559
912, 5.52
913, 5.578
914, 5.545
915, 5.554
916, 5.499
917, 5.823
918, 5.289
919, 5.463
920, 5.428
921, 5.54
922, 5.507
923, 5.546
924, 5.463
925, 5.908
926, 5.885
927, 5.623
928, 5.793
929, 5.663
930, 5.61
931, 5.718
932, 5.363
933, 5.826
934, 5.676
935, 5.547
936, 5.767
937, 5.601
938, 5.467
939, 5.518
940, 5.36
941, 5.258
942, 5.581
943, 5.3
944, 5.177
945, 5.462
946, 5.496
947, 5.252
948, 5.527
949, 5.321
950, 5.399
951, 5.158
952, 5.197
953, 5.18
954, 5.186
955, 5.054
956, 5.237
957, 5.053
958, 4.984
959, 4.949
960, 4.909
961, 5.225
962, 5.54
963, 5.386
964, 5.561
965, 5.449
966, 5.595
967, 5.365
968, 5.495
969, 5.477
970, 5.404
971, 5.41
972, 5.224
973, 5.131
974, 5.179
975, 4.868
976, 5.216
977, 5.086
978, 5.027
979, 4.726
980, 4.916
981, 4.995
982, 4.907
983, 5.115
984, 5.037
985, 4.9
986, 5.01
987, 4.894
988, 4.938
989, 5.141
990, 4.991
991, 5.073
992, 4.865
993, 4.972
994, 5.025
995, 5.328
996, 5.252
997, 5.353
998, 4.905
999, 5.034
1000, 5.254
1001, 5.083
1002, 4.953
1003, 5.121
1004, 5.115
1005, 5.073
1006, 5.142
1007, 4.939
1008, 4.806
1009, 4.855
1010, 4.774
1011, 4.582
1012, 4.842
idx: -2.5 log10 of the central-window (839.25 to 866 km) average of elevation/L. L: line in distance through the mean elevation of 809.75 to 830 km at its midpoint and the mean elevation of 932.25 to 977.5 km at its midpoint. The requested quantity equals 0.46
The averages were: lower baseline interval 5.54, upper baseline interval 5.33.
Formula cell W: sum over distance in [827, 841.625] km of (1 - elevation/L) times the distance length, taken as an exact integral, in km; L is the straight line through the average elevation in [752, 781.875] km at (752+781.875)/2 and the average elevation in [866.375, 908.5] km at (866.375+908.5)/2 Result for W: 2.47 km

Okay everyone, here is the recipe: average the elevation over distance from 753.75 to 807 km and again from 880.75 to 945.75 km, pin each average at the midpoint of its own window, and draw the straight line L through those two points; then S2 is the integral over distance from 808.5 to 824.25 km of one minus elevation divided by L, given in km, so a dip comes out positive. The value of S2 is 0.5 km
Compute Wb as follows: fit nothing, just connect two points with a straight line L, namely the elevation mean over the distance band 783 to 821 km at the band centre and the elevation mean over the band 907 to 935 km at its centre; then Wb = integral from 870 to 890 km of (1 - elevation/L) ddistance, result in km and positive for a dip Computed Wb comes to 1.05 km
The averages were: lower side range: 5.83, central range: 5.38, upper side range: 5.6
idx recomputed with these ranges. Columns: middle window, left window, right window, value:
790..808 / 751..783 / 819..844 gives -0.078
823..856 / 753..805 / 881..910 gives 0.343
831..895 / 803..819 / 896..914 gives 0.233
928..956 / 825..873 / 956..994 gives -0.117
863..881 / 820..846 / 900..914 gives 0.033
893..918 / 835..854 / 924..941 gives -0.098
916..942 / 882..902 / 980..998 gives -0.055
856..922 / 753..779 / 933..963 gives 0.081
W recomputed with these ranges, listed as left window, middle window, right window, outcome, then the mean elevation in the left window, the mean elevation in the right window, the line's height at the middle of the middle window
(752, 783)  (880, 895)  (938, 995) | 0.11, 6.07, 5.19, 5.54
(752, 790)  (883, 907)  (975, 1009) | 0.05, 6.03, 5.03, 5.47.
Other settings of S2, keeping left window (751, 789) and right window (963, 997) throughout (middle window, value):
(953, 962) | 0.2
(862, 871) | 1.7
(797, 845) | 4.6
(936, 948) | -0.3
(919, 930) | -0.5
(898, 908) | 0.0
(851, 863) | 4.6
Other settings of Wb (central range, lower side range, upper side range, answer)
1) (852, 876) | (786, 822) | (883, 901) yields 5.8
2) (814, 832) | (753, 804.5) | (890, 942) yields 1.2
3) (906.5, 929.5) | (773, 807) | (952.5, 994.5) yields -0.9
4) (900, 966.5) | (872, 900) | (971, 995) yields -2.9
